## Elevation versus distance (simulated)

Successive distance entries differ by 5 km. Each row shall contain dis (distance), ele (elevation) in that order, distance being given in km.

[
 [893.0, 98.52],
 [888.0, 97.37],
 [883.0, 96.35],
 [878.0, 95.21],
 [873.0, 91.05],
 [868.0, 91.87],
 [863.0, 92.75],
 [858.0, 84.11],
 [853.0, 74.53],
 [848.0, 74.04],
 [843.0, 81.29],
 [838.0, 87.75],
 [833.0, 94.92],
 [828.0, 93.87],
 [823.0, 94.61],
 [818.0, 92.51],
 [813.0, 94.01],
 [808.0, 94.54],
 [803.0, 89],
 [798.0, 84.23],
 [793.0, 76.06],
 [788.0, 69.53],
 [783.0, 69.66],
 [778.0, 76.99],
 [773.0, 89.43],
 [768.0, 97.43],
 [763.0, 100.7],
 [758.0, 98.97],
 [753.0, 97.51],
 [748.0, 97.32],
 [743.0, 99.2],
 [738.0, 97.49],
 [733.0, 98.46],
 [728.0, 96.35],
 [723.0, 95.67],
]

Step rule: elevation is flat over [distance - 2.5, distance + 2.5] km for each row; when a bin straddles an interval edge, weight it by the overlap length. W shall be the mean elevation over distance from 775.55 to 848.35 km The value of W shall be 85.2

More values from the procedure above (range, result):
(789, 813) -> 85.8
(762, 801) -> 82.4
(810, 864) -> 87.6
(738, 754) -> 98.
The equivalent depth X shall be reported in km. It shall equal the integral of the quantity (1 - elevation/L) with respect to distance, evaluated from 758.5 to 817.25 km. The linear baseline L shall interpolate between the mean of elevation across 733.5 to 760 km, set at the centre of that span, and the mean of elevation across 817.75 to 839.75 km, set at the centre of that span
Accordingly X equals 5.69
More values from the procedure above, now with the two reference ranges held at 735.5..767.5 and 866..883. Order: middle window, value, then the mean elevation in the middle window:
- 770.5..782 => 1.89 km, 81.4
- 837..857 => 3.24 km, 79.1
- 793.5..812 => 1.55 km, 88.2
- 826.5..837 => 0.17 km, 93.5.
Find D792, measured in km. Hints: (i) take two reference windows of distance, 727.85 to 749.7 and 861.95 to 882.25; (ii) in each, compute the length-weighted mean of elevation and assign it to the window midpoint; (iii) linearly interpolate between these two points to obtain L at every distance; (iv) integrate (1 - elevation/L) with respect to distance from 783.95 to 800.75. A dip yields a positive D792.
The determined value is 3.5 km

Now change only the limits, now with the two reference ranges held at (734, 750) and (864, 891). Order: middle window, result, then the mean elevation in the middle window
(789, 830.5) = 3.1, 89.1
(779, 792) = 3.4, 71.2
